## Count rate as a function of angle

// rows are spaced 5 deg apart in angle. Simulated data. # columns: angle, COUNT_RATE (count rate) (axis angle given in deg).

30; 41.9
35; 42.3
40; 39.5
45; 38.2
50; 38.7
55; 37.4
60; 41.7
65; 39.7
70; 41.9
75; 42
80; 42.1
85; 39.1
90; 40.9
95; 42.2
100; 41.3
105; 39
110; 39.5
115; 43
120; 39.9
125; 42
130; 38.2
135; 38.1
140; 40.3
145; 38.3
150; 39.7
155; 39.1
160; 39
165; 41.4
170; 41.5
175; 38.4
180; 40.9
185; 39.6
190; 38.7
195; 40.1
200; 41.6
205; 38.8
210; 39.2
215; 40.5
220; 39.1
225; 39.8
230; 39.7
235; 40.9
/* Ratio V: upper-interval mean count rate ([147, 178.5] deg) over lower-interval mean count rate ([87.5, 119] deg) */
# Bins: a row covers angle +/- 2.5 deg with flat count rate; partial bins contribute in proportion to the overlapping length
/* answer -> 0.97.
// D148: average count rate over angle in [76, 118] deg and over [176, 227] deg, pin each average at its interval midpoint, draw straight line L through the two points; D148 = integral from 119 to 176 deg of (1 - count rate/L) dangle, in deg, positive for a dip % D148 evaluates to 0.97 deg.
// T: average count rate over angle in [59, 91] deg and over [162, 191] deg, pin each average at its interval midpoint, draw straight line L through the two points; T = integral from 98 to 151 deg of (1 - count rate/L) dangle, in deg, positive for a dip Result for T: 0.9 deg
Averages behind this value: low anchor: 41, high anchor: 40.1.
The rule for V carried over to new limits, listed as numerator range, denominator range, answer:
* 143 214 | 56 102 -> 0.97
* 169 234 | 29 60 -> 1.00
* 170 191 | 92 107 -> 0.97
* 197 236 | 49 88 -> 0.99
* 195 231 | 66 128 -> 0.97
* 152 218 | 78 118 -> 0.98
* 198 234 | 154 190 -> 1.00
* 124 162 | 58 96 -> 0.95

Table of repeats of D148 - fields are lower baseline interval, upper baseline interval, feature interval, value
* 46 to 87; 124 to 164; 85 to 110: -0.41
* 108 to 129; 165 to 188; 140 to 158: 0.60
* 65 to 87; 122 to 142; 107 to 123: -0.27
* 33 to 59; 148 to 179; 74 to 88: -0.52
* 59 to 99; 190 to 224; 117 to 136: 0.43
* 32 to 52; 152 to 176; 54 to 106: -1.29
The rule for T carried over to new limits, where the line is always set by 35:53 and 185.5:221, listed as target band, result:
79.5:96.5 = -0.7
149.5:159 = 0.1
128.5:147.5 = 0.4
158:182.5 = -0.4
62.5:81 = -1.0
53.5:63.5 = -0.1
